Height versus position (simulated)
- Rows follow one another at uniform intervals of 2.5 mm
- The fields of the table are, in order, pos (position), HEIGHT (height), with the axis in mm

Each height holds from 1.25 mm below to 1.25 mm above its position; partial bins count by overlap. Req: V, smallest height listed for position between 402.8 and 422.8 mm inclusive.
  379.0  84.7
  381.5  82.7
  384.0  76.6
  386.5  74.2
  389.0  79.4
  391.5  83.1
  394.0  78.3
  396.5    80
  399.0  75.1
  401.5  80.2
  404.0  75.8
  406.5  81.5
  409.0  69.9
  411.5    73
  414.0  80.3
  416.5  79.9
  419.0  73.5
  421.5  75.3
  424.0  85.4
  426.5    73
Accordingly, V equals 69.9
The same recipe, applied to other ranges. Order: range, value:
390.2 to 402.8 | 75.1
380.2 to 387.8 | 74.2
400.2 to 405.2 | 75.8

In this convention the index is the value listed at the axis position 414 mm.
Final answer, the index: 80.3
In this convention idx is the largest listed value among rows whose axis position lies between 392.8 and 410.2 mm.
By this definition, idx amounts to 81.5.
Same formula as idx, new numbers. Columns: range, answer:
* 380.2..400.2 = 83.1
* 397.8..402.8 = 80.2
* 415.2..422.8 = 79.9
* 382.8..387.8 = 76.6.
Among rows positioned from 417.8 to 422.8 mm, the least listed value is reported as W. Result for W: 73.5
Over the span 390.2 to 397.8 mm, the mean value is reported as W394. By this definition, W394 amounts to 80.4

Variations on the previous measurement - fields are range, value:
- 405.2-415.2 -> 76.2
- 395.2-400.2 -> 77.6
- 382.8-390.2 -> 76.7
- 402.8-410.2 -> 75.8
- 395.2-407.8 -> 78.5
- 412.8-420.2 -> 77.9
